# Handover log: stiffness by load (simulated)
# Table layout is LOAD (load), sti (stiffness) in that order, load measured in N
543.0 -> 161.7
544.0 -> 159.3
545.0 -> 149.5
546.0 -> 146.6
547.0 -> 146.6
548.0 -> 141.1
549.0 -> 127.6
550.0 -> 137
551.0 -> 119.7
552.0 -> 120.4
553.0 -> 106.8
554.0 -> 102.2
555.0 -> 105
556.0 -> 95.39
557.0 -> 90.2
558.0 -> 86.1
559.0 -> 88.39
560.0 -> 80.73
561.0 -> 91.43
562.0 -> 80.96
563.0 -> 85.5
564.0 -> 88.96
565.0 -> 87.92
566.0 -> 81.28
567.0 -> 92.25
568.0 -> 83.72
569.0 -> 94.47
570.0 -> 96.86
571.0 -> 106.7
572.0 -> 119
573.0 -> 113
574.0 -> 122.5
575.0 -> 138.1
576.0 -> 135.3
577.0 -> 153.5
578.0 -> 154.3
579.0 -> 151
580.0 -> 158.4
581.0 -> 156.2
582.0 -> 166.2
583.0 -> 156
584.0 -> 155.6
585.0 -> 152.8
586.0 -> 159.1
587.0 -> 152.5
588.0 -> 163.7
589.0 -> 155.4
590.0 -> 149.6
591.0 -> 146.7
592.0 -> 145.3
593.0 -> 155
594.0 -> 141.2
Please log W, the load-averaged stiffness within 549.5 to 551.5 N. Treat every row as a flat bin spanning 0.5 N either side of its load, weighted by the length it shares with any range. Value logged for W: 128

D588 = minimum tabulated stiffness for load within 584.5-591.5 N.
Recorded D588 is 146.7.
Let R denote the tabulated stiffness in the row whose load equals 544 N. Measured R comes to 159.3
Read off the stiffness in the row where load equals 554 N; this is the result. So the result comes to 102.2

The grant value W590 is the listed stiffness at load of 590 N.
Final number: 149.6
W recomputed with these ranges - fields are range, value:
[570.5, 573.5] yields 113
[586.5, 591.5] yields 154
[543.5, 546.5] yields 152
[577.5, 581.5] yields 155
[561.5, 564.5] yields 85.1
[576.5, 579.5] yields 153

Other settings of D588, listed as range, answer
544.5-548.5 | 141.1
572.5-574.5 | 113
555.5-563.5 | 80.73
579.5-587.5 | 152.5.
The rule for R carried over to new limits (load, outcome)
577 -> 153.5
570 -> 96.86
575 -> 138.1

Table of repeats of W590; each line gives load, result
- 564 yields 88.96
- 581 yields 156.2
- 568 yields 83.72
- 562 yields 80.96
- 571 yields 106.7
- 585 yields 152.8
